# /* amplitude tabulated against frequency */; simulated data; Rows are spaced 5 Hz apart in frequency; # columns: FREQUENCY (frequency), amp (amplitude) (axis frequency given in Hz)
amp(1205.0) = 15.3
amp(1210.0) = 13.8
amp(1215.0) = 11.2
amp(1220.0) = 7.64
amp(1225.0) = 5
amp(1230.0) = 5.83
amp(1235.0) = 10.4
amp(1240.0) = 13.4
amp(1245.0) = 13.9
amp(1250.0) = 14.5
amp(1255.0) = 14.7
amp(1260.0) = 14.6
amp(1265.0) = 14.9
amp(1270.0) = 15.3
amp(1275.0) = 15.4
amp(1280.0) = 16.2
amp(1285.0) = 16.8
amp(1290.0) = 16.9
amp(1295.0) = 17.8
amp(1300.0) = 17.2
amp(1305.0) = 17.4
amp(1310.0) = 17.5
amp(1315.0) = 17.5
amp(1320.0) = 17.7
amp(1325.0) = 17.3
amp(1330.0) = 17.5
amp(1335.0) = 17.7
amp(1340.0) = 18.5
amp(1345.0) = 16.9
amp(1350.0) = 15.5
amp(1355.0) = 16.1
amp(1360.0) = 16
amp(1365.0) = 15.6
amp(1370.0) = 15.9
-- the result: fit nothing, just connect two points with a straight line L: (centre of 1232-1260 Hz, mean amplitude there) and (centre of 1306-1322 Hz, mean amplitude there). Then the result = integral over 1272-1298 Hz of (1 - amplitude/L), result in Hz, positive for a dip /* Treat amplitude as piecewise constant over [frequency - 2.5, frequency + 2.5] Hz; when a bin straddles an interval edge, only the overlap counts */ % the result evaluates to -1.4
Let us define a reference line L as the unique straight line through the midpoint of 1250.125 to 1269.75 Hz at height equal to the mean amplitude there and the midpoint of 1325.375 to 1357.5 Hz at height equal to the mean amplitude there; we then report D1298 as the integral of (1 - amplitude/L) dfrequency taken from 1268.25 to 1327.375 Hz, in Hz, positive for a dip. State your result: -4.1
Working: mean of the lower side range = 14.8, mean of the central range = 16.9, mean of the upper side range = 17.1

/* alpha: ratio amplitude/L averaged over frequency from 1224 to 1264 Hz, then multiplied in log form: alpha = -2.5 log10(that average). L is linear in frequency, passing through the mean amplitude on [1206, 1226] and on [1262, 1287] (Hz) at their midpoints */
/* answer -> 0.10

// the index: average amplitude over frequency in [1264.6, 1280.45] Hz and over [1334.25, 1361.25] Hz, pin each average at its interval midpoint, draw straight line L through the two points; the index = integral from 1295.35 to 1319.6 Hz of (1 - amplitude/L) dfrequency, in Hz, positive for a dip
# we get -2.1 Hz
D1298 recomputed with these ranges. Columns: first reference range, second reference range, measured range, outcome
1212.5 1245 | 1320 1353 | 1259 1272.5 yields -3.3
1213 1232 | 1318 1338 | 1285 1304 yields -3.9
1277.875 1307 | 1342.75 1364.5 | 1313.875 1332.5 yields -1.1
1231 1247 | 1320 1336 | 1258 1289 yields -3.4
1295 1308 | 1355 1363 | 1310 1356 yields -1.7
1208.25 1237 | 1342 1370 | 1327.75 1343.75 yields -3.1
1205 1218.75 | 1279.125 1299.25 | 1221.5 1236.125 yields 7.3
